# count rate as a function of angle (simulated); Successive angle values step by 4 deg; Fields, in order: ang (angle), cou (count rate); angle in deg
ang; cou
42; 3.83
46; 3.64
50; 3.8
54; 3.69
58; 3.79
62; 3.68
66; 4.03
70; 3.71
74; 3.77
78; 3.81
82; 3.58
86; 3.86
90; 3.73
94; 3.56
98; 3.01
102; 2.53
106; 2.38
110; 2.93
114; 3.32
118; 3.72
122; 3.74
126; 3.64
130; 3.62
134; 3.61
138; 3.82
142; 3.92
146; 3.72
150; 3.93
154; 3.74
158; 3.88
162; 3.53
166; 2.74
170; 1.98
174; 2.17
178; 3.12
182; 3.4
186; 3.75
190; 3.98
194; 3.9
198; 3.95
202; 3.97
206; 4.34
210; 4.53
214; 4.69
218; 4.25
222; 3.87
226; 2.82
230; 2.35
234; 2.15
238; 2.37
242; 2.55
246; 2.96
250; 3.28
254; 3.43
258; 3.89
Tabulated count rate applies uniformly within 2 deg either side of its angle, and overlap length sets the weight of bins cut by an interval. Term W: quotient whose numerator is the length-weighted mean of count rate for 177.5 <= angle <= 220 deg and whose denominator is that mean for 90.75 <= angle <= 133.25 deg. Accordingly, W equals 1.2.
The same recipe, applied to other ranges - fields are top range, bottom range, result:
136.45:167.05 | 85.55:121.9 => 1.14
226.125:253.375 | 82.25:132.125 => 0.80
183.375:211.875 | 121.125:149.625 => 1.08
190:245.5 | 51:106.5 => 0.99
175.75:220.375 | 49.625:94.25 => 1.06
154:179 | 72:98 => 0.81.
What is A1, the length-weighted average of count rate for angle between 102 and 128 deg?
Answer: 3.23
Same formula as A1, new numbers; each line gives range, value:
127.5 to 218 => 3.66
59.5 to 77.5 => 3.8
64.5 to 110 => 3.42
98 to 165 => 3.48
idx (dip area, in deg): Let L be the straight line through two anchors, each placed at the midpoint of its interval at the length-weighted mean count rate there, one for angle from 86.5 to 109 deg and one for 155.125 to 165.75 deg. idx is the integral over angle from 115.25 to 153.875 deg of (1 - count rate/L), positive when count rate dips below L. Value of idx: -4.3 deg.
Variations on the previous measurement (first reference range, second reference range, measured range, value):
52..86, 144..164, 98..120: 4.58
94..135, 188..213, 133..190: 4.91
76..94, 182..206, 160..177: 5.39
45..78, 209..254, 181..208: -4.56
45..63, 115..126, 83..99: 0.53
